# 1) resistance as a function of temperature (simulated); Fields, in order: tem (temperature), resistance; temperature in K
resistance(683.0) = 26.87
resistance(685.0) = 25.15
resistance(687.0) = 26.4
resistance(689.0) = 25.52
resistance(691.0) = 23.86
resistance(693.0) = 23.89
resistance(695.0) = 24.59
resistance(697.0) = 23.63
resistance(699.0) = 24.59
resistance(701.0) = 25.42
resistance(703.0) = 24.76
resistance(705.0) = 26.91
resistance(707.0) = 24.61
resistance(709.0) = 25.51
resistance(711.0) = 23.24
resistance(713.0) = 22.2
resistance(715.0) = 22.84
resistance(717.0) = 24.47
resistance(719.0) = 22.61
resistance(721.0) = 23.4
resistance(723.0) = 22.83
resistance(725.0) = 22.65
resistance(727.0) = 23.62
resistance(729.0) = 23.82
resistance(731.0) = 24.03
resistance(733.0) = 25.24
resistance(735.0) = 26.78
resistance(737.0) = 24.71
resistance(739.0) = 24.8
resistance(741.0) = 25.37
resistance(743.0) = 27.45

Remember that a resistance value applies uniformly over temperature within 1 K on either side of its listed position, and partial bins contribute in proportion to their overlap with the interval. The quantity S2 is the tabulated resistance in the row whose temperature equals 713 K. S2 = 22.2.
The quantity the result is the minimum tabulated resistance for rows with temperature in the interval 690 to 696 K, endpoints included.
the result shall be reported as 23.86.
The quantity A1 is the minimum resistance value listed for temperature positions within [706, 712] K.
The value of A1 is 23.24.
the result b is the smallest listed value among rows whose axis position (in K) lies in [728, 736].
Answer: 23.82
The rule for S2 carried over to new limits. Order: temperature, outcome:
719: 22.61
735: 26.78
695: 24.59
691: 23.86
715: 22.84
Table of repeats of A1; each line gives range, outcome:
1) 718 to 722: 22.61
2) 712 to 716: 22.2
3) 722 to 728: 22.65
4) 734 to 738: 24.71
